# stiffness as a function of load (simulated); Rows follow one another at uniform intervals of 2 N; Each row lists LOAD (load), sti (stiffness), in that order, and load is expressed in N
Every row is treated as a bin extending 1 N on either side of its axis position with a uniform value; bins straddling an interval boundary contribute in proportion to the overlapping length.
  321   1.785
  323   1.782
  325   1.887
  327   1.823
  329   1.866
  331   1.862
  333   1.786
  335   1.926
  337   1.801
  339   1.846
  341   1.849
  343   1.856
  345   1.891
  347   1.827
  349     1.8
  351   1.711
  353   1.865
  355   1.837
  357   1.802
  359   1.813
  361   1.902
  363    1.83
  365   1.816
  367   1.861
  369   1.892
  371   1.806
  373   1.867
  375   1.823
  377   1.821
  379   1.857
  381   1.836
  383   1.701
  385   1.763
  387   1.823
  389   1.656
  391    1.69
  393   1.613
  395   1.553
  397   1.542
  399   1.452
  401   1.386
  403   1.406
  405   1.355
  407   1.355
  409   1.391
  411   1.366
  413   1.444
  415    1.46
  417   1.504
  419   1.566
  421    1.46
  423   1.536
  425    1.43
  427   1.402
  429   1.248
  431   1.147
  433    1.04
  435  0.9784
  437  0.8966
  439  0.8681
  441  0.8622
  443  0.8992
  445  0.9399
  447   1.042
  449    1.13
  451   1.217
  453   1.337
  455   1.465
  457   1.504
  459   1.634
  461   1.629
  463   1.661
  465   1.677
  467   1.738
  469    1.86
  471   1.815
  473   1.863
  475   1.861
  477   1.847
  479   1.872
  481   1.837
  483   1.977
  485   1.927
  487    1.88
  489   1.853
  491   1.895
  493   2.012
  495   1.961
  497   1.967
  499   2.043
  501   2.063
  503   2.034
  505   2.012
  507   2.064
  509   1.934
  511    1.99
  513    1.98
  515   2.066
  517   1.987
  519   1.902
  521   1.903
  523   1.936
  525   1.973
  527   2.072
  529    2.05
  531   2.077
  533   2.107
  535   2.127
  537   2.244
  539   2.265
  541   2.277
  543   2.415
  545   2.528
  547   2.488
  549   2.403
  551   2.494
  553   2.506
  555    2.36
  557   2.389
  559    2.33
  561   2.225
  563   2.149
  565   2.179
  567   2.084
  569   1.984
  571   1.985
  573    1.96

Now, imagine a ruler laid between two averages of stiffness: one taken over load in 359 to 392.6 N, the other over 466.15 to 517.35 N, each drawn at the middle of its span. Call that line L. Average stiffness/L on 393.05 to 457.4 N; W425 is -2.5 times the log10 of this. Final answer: 0.397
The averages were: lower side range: 1.81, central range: 1.29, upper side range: 1.94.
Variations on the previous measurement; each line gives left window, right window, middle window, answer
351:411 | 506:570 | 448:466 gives 0.292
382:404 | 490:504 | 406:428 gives 0.169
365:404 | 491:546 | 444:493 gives 0.175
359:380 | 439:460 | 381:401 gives 0.020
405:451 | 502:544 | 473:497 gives -0.103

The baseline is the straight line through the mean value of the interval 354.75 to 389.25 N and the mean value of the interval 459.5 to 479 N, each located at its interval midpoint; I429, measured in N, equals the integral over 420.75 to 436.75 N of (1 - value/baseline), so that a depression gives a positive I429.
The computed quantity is 4.8 N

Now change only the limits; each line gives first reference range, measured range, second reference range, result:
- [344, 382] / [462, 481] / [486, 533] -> 1.4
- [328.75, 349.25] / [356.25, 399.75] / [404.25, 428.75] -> -3.2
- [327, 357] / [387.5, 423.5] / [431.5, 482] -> 2.6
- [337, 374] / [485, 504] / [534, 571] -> 1.7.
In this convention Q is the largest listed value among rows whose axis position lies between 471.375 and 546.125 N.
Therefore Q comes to 2.528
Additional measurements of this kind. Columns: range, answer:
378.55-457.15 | 1.857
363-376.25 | 1.892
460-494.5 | 2.012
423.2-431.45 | 1.43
